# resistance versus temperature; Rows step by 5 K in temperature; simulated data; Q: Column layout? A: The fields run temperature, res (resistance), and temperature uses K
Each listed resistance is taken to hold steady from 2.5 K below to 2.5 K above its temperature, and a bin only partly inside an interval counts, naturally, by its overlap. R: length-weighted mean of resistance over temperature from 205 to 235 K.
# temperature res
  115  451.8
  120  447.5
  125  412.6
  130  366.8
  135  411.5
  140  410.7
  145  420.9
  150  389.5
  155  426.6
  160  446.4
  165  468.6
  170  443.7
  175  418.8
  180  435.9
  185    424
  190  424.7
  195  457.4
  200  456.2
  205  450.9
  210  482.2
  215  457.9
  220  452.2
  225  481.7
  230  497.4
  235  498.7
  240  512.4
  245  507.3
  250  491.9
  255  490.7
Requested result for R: 474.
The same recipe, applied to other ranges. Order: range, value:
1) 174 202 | 437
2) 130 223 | 436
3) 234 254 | 502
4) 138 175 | 429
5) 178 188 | 429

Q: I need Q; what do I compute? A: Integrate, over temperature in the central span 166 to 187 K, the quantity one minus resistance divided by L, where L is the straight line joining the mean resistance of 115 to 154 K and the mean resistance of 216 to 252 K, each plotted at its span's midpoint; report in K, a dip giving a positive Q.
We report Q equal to 0.53 K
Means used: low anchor 412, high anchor 490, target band 433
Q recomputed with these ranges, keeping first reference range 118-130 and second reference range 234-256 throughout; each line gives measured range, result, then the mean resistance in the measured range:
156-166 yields -0.2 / 451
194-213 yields 0.4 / 462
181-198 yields 1.0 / 436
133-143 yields 0.3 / 412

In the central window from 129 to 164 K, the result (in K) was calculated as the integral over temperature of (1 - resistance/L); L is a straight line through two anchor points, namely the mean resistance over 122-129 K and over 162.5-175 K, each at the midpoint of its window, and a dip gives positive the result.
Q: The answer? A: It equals 1.0 K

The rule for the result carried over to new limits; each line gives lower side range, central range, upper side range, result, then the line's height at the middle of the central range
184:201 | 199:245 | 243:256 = -0.9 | 470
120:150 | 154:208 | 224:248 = 0.9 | 449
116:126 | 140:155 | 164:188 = 0.9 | 436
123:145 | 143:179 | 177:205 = -0.9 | 420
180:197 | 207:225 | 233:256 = 0.0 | 467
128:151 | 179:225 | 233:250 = 1.3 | 464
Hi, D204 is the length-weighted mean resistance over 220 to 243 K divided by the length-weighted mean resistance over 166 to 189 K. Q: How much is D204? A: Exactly 1.14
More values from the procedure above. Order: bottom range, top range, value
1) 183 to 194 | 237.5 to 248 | 1.19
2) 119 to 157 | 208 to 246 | 1.19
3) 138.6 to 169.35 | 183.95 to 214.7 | 1.05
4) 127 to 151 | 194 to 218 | 1.15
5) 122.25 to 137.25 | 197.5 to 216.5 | 1.16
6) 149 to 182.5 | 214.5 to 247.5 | 1.12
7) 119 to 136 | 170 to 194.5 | 1.06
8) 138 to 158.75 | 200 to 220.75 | 1.11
